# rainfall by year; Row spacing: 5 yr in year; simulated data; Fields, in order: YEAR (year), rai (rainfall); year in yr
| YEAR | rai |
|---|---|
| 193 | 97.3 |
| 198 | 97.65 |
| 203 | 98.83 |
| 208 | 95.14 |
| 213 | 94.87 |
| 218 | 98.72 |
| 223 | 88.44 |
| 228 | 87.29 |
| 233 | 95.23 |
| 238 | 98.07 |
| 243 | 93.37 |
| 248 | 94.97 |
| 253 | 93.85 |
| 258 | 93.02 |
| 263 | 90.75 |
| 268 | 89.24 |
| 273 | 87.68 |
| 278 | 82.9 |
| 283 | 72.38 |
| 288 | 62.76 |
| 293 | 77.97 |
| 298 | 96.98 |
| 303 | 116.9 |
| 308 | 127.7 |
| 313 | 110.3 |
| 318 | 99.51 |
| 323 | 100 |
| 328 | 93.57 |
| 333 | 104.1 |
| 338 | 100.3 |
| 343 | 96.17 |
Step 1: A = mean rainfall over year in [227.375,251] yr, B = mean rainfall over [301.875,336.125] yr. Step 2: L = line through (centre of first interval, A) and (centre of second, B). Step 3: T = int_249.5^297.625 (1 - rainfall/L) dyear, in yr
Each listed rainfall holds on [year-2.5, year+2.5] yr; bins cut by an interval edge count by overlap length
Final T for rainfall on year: 7.39 yr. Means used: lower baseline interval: 94.3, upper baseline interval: 107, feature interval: 84.2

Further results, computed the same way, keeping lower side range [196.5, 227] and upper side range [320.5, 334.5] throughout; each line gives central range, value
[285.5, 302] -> 2.6 yr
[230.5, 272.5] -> 1.4 yr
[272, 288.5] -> 3.4 yr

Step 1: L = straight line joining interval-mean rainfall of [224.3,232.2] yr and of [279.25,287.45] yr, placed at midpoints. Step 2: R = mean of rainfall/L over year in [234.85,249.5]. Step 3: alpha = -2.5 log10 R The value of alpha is -0.13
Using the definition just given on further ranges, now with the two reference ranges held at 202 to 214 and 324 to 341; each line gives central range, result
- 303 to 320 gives -0.15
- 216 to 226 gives 0.04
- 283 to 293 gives 0.38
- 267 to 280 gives 0.13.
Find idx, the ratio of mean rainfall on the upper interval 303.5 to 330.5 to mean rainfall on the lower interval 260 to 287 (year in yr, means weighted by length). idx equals 1.3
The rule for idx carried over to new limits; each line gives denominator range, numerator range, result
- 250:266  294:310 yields 1.19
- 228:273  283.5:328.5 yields 1.05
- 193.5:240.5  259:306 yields 0.92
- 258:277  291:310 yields 1.18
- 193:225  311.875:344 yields 1.05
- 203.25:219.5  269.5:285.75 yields 0.84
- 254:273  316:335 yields 1.09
